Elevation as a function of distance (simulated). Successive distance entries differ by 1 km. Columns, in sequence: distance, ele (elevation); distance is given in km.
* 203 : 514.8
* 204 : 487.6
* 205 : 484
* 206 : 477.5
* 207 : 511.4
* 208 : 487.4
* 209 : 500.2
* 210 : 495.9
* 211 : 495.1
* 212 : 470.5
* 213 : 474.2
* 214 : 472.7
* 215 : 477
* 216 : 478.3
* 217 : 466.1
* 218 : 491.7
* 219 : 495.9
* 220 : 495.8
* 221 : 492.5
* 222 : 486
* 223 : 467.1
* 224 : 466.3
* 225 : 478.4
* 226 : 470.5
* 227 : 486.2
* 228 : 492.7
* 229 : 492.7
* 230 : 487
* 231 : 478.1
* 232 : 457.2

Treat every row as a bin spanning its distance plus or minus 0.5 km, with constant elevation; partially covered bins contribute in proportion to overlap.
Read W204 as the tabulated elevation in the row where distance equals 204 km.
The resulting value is 487.6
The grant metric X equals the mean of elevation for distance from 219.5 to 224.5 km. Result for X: 482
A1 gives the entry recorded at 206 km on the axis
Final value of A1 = 477.5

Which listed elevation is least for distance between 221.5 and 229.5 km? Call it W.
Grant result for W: 466.3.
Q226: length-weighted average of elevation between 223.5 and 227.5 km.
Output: 475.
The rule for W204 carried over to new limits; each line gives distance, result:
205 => 484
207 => 511.4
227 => 486.2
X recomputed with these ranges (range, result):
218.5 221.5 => 495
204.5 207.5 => 491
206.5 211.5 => 498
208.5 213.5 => 487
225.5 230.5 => 486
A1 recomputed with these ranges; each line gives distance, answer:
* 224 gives 466.3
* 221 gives 492.5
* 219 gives 495.9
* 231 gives 478.1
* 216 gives 478.3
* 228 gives 492.7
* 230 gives 487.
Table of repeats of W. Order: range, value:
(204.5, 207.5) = 477.5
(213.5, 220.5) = 466.1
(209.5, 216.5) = 470.5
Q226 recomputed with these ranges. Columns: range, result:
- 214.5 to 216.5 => 478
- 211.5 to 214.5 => 472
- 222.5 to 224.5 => 467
